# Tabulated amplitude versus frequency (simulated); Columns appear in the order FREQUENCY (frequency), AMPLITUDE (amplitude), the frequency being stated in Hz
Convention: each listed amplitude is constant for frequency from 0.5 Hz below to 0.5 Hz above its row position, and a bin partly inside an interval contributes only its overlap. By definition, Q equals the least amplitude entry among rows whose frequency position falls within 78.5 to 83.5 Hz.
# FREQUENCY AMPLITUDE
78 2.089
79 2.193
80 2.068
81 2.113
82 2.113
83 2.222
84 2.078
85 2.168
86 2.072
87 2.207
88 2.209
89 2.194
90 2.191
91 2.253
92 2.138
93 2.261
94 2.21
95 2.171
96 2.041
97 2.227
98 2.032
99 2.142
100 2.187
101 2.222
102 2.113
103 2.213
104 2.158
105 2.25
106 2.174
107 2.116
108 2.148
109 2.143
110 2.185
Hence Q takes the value 2.068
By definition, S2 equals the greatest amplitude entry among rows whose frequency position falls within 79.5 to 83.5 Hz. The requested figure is 2.222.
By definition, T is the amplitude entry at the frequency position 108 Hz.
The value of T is 2.148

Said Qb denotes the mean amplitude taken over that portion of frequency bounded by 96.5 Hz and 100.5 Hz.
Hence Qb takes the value 2.15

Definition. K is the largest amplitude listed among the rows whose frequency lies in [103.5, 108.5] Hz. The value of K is 2.25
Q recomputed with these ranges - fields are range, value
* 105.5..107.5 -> 2.116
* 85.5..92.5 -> 2.072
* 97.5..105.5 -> 2.032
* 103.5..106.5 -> 2.158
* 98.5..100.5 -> 2.142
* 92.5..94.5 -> 2.21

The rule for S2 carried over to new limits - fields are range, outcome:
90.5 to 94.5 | 2.261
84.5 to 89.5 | 2.209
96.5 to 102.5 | 2.227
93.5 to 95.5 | 2.21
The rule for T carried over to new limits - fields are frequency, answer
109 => 2.143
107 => 2.116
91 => 2.253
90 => 2.191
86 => 2.072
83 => 2.222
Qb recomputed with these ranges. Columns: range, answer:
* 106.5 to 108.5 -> 2.13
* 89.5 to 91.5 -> 2.22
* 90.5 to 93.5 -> 2.22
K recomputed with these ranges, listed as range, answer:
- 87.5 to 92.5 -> 2.253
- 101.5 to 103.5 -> 2.213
